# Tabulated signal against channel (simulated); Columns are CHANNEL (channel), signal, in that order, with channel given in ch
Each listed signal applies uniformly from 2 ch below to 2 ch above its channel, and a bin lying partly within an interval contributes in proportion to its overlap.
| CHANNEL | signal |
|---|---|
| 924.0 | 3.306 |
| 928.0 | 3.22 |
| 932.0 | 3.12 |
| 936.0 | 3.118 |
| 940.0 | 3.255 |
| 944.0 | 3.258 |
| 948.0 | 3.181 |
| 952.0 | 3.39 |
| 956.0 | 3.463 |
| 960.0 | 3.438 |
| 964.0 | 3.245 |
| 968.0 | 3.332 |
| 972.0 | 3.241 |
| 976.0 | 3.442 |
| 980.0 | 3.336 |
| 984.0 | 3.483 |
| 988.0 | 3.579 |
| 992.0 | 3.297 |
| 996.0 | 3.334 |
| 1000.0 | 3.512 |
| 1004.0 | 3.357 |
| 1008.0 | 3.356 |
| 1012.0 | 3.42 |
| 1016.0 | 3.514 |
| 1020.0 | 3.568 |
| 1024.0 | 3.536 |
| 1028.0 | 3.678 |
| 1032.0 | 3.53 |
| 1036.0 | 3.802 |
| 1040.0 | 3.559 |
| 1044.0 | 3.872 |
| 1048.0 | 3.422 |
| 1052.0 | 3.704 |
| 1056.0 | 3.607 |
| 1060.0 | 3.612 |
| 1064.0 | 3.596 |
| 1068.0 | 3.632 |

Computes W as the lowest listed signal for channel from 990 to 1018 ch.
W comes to 3.297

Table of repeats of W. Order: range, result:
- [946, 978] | 3.181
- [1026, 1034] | 3.53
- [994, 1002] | 3.334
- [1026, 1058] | 3.422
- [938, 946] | 3.255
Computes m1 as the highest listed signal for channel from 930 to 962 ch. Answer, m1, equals 3.463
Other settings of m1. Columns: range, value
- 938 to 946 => 3.258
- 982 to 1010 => 3.579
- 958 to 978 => 3.442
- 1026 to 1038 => 3.802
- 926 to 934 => 3.22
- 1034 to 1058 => 3.872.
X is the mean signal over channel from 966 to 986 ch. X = 3.37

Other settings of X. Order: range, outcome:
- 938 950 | 3.23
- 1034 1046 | 3.74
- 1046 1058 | 3.58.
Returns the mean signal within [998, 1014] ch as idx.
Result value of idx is 3.41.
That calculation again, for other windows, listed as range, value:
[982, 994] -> 3.45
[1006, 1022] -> 3.46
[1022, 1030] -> 3.61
